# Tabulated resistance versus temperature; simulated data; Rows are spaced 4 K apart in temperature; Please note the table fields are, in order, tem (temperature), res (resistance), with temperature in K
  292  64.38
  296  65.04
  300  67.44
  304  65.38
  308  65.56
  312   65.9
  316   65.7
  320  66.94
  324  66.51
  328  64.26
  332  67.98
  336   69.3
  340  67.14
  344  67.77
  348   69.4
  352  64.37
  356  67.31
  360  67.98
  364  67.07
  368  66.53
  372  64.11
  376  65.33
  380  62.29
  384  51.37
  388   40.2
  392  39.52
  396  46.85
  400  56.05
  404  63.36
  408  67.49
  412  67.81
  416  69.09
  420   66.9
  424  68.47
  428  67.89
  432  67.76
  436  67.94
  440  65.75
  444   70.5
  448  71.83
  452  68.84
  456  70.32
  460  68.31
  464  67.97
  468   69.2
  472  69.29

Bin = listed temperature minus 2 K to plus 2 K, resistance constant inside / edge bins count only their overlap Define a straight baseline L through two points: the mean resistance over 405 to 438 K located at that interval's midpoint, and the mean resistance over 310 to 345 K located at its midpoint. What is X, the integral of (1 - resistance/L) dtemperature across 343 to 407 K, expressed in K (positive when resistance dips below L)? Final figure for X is 7.0 K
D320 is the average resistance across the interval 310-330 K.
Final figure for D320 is 65.9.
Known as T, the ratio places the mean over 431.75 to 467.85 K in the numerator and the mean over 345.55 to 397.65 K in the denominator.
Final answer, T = 1.2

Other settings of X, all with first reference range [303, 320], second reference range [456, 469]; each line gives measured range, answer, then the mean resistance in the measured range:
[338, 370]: -0.3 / 67.2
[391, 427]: 3.4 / 61.4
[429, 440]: 0.1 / 67.5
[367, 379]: 0.4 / 65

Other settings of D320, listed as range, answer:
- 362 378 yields 65.8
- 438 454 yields 69.2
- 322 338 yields 67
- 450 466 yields 68.9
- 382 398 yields 44.5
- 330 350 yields 68.3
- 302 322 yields 65.9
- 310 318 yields 65.8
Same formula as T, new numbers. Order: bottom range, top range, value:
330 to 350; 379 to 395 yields 0.69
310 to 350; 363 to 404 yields 0.84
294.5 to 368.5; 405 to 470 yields 1.03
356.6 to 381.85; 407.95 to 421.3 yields 1.03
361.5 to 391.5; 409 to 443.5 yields 1.16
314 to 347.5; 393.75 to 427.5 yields 0.94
